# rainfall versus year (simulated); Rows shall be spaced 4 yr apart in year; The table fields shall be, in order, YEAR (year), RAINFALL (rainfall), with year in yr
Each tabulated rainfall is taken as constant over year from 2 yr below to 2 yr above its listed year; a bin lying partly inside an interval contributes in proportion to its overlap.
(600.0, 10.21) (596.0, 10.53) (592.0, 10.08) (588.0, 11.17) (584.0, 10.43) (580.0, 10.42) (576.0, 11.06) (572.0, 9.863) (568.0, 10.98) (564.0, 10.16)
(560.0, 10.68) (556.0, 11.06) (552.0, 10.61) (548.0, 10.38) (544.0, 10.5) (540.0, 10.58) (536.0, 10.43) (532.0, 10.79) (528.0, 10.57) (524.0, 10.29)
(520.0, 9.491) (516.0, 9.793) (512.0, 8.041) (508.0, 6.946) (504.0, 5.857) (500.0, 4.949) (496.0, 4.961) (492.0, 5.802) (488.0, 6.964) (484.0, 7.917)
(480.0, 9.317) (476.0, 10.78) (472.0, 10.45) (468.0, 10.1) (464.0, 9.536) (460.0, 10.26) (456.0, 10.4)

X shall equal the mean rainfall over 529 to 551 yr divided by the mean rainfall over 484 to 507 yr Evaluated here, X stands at 1.77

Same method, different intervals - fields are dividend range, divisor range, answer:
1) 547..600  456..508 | 1.30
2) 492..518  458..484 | 0.67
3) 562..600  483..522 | 1.49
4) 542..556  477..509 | 1.58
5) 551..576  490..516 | 1.66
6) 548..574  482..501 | 1.71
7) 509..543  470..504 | 1.32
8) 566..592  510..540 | 1.07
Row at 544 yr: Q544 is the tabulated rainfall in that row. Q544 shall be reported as 10.5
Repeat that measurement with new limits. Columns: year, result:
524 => 10.29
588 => 11.17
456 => 10.4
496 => 4.961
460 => 10.26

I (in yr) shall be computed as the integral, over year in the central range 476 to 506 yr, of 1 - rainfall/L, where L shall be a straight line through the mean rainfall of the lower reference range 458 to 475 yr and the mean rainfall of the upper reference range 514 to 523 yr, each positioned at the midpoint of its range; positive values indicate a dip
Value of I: 9.4 yr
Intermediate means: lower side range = 10.1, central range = 6.82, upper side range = 9.71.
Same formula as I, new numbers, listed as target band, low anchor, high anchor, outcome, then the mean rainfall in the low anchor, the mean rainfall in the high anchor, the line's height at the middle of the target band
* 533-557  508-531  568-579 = -1.5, 9.45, 10.6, 9.97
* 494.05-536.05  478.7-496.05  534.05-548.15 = 3.3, 7.13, 10.5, 8.86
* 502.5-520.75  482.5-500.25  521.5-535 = 1.4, 6.18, 10.5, 8.55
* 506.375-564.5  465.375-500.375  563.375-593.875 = -3.6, 8.08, 10.5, 9.43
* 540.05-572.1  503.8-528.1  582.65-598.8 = -2.8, 8.78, 10.5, 9.72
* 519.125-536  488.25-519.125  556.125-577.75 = -4.4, 6.75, 10.6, 8.2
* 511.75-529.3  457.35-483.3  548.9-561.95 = 1.1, 9.97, 10.7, 10.4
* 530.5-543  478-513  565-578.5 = -2.5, 6.71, 10.6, 8.81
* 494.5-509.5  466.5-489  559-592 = 6.2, 9.34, 10.6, 9.64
